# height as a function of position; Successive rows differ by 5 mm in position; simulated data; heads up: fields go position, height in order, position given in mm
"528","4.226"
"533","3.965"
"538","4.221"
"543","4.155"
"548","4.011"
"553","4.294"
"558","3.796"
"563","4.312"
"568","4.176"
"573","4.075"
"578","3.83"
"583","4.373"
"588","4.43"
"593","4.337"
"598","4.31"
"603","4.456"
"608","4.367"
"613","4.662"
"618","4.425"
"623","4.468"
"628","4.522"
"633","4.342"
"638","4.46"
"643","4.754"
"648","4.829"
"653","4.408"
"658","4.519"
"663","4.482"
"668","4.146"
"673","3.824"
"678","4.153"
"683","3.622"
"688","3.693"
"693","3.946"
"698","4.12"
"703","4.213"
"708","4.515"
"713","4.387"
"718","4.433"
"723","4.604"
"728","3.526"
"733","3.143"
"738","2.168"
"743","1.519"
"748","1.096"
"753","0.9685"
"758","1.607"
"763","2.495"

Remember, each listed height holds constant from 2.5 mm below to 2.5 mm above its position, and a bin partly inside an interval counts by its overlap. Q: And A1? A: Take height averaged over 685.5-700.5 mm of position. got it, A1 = 3.92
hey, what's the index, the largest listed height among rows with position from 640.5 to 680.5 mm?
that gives 4.829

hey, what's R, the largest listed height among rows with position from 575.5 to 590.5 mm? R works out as 4.43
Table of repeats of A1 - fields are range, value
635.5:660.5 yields 4.59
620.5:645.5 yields 4.51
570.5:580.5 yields 3.95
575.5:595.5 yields 4.24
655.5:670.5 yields 4.38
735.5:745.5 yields 1.84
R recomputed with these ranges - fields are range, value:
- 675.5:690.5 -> 4.153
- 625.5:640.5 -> 4.522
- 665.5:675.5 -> 4.146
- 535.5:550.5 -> 4.221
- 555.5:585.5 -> 4.373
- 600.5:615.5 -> 4.662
